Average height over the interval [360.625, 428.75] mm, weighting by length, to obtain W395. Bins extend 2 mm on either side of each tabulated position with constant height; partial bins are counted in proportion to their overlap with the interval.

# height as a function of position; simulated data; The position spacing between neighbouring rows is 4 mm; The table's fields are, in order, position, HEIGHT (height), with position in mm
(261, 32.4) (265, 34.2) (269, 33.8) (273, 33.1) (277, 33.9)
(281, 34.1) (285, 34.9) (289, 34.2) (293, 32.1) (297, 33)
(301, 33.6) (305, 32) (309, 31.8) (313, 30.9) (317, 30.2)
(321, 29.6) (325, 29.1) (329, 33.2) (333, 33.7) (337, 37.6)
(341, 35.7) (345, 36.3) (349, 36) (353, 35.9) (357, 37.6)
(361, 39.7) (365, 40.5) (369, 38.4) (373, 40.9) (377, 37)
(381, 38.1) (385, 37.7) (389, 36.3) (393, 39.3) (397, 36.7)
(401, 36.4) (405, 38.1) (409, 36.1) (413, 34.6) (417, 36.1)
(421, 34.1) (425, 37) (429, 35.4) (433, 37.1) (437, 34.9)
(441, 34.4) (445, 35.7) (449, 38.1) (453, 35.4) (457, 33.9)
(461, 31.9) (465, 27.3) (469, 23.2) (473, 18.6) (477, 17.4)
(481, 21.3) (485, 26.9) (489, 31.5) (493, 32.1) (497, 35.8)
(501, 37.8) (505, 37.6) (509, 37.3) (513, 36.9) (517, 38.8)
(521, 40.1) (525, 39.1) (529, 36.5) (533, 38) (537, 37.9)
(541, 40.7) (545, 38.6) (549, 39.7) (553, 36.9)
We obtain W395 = 37.4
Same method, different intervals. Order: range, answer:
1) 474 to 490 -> 23.5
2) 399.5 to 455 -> 36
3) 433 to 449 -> 35.6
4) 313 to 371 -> 35.1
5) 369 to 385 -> 38.5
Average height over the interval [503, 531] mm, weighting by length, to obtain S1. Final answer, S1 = 38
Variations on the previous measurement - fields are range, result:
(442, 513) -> 30.9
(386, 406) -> 37.3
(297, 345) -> 32.7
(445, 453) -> 36.8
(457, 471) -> 28.4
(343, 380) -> 38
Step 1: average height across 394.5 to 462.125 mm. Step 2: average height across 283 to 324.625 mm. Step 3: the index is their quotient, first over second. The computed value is 1.11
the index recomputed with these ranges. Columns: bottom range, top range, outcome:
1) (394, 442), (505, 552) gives 1.07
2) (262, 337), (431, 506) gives 0.95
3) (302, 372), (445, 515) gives 0.89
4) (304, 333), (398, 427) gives 1.16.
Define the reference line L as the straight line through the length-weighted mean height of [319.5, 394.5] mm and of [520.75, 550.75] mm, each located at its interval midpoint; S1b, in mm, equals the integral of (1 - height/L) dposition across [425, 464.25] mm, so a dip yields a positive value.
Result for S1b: 2.7 mm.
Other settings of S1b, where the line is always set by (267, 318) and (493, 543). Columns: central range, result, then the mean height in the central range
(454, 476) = 5.83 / 26.9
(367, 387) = -2.10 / 38.4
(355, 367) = -1.69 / 39.3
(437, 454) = 0.20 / 35.8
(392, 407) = -0.96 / 37.5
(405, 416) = -0.13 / 35.9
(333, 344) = -0.70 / 36.1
